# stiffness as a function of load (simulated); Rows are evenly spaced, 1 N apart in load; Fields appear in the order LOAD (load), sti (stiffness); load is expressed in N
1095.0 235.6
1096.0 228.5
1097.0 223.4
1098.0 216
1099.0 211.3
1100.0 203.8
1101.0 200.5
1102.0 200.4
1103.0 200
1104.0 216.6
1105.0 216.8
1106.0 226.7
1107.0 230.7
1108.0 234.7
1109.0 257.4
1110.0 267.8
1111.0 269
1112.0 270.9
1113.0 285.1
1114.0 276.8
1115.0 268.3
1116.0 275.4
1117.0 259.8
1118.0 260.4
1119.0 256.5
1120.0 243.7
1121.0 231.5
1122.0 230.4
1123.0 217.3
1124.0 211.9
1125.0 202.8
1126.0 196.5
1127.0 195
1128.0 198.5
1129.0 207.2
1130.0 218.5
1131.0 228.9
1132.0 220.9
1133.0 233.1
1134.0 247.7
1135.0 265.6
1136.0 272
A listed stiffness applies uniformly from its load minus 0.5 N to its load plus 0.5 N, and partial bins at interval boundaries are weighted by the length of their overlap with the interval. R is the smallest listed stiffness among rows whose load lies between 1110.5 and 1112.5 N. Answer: 269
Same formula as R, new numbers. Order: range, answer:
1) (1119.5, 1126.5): 196.5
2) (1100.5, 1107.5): 200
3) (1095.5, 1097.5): 223.4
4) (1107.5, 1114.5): 234.7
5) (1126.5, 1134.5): 195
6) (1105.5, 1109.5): 226.7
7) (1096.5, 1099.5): 211.3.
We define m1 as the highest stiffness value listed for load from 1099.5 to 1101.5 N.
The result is 203.8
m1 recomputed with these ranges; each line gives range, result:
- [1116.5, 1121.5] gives 260.4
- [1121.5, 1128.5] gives 230.4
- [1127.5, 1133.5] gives 233.1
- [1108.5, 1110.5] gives 267.8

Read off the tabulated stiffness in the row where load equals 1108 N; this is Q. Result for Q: 234.7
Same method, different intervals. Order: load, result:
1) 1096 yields 228.5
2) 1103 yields 200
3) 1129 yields 207.2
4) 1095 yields 235.6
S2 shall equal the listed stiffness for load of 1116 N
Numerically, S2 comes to 275.4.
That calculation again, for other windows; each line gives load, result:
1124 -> 211.9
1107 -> 230.7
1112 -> 270.9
